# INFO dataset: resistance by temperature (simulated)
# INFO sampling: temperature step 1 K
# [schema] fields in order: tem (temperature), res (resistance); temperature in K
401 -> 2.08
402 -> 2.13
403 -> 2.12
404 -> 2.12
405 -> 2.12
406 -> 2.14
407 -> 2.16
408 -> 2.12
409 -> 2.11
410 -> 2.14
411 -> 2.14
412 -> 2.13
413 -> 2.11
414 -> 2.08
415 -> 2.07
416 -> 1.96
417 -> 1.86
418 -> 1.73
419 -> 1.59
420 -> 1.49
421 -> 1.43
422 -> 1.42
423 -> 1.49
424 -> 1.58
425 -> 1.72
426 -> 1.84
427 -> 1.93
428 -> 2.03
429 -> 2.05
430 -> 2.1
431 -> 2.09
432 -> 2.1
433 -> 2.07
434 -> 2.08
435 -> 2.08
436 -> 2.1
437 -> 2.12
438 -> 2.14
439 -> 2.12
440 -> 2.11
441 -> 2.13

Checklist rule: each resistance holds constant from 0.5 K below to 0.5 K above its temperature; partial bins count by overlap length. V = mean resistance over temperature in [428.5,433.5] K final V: 2.08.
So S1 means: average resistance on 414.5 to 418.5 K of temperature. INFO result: 1.9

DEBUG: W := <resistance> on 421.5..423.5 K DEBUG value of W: 1.46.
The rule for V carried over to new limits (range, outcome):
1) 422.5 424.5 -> 1.54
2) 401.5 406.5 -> 2.13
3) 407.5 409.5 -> 2.12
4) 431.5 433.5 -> 2.08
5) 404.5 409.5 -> 2.13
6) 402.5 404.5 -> 2.12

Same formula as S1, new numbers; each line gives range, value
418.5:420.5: 1.54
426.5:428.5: 1.98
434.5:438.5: 2.11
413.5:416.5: 2.04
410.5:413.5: 2.13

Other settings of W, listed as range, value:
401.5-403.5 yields 2.12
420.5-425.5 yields 1.53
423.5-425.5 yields 1.65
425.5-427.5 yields 1.89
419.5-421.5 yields 1.46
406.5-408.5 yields 2.14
